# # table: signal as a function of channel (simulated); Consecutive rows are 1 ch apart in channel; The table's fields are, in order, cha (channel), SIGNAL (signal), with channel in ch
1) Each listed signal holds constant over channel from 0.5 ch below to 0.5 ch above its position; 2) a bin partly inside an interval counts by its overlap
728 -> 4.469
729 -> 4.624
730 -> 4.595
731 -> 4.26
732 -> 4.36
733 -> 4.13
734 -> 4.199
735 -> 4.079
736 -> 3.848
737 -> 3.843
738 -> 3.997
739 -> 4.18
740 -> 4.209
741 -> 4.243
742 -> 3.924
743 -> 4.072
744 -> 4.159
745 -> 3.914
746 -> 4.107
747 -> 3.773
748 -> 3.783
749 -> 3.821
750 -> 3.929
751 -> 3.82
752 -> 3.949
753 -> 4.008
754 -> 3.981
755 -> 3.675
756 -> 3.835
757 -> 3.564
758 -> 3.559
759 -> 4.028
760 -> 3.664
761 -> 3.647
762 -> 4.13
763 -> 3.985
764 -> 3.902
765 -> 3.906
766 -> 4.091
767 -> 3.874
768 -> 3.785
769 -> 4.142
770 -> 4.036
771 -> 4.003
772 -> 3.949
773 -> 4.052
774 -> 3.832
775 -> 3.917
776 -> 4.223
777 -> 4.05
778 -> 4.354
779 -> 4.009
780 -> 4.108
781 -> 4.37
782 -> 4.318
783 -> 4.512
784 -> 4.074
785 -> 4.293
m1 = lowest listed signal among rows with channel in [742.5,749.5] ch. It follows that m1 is 3.773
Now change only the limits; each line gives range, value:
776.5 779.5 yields 4.009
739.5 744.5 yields 3.924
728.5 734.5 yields 4.13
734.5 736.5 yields 3.848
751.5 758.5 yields 3.559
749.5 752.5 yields 3.82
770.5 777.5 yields 3.832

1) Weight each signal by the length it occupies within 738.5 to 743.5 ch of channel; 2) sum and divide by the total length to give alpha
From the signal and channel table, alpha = 4.13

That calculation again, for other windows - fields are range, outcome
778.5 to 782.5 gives 4.2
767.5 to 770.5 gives 3.99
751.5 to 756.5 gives 3.89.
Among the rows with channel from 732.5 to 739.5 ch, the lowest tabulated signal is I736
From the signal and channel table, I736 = 3.843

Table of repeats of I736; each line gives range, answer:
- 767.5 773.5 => 3.785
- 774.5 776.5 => 3.917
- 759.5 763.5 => 3.647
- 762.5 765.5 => 3.902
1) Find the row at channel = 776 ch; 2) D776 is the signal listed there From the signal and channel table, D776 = 4.223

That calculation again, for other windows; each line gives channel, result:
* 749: 3.821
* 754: 3.981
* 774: 3.832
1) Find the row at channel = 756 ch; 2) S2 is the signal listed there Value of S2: 3.835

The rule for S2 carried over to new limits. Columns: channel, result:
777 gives 4.05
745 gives 3.914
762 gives 4.13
